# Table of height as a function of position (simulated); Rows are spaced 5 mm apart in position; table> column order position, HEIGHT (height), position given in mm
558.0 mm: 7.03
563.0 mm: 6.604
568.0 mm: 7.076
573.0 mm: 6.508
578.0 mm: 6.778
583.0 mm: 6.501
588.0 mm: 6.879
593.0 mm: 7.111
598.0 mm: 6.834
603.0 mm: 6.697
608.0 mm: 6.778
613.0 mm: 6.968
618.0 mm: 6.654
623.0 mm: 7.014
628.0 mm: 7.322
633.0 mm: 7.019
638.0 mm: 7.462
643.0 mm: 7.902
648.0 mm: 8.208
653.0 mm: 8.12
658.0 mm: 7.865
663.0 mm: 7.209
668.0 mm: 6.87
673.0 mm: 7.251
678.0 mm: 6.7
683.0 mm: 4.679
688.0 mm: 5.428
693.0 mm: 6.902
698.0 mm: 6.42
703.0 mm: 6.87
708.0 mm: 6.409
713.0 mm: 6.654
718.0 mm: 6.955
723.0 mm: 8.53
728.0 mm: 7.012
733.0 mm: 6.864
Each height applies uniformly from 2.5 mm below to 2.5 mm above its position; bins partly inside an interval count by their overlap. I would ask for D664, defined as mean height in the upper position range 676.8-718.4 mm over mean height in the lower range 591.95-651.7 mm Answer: 0.88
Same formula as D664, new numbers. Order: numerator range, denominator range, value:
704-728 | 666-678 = 1.02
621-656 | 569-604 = 1.12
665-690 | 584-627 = 0.91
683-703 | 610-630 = 0.88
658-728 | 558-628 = 0.99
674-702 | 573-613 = 0.90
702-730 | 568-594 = 1.05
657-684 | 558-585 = 1.01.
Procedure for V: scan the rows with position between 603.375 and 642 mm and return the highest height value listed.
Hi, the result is 7.462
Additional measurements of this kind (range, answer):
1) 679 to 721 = 6.955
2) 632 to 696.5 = 8.208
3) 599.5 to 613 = 6.968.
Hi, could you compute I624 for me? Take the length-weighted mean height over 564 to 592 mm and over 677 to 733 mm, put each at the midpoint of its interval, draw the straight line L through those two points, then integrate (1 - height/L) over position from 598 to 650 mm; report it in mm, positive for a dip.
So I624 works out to -3.7 mm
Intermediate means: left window 6.76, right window 6.61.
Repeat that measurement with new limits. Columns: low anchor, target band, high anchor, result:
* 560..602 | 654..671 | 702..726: -1.0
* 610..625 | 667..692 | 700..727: 2.9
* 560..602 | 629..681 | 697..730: -3.9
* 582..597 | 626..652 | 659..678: -2.2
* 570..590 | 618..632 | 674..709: -1.2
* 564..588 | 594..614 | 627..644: 0.6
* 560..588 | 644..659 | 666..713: -3.6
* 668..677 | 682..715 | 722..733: 4.5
